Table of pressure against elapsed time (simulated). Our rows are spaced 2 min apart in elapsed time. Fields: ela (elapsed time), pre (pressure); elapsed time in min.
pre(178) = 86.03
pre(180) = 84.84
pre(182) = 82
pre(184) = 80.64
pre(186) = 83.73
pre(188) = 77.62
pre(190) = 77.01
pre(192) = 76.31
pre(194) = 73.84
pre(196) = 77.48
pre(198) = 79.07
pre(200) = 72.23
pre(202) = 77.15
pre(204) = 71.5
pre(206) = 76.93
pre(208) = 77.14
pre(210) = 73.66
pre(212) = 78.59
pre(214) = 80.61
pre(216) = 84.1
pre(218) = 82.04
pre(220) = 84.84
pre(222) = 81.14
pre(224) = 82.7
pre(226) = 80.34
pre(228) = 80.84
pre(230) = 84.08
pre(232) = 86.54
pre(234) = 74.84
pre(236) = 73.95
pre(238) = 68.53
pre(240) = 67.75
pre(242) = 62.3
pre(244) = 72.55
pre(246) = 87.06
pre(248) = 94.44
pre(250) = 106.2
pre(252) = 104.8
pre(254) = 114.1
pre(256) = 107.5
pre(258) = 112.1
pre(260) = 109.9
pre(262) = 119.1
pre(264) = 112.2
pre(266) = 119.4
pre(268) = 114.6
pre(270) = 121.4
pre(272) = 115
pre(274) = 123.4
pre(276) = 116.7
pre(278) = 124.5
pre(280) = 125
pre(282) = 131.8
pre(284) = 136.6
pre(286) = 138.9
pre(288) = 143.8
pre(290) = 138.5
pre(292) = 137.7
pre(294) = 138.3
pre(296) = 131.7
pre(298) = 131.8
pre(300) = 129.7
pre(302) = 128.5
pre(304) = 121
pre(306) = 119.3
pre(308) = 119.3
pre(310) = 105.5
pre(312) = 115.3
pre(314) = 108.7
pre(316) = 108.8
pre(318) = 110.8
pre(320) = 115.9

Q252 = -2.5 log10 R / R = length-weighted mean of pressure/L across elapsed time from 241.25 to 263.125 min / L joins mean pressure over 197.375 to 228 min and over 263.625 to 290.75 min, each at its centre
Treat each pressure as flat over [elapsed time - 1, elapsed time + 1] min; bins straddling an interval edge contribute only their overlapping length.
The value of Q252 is 0.09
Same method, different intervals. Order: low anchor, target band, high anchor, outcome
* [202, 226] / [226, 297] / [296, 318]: -0.08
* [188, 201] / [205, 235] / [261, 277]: 0.12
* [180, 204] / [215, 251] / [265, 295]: 0.24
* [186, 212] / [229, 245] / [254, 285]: 0.32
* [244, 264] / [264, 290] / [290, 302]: -0.04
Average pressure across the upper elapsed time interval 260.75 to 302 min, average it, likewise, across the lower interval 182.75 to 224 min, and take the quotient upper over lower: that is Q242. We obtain 1.6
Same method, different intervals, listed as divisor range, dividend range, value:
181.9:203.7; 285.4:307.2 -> 1.71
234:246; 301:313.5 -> 1.66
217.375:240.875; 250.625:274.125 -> 1.44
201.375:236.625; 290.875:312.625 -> 1.58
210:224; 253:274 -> 1.41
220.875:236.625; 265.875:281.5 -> 1.49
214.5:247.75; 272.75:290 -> 1.66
